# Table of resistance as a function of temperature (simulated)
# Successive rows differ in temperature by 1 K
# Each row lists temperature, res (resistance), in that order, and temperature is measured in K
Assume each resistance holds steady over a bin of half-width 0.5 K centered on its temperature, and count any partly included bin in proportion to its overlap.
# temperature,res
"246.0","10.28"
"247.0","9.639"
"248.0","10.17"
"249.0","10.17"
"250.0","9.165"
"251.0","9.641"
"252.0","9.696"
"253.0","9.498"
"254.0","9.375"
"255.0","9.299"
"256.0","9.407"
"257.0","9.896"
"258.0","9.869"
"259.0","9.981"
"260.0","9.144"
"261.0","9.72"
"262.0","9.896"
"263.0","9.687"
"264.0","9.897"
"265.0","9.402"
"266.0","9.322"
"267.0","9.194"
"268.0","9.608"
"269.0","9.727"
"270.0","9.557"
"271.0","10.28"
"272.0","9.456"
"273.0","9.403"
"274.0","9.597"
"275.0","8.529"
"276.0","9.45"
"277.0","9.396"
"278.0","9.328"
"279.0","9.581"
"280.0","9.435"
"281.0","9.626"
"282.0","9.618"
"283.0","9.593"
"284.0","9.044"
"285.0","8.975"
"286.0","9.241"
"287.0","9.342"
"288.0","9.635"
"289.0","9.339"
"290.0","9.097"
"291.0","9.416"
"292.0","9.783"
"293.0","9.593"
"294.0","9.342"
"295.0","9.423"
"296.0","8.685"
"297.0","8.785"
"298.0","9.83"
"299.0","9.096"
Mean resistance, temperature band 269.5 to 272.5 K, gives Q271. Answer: 9.76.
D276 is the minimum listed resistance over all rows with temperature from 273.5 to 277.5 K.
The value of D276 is 8.529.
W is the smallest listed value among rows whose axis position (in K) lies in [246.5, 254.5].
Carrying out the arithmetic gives 9.165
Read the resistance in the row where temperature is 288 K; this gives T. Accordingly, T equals 9.635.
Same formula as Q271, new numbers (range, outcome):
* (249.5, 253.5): 9.5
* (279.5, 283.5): 9.57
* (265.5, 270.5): 9.48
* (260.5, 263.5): 9.77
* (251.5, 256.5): 9.46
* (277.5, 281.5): 9.49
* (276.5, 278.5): 9.36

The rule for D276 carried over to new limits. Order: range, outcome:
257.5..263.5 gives 9.144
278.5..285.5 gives 8.975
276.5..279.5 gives 9.328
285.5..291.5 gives 9.097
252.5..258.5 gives 9.299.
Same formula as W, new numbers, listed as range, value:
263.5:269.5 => 9.194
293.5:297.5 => 8.685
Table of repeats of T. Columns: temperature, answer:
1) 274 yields 9.597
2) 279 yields 9.581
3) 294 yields 9.342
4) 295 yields 9.423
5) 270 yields 9.557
